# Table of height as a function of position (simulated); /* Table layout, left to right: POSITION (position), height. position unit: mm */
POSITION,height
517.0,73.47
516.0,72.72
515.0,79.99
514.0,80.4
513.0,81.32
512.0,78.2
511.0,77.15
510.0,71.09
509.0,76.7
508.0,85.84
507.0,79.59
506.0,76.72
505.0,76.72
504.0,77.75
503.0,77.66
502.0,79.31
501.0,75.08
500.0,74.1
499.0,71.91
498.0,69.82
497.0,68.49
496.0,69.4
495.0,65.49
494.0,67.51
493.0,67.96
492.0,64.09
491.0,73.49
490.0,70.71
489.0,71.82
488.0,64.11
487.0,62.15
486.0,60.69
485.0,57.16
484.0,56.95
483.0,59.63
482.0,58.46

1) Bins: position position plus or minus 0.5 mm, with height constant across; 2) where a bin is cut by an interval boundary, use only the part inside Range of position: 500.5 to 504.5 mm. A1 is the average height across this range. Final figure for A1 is 77.5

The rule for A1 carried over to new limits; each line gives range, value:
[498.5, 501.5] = 73.7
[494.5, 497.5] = 67.8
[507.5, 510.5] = 77.9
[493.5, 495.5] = 66.5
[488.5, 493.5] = 69.6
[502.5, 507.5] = 77.7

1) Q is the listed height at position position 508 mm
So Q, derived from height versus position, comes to 85.84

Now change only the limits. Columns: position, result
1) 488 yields 64.11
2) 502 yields 79.31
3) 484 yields 56.95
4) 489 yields 71.82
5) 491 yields 73.49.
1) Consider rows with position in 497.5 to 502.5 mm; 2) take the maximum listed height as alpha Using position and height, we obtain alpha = 79.31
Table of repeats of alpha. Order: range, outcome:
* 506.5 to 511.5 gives 85.84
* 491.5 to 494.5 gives 67.96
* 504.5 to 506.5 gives 76.72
